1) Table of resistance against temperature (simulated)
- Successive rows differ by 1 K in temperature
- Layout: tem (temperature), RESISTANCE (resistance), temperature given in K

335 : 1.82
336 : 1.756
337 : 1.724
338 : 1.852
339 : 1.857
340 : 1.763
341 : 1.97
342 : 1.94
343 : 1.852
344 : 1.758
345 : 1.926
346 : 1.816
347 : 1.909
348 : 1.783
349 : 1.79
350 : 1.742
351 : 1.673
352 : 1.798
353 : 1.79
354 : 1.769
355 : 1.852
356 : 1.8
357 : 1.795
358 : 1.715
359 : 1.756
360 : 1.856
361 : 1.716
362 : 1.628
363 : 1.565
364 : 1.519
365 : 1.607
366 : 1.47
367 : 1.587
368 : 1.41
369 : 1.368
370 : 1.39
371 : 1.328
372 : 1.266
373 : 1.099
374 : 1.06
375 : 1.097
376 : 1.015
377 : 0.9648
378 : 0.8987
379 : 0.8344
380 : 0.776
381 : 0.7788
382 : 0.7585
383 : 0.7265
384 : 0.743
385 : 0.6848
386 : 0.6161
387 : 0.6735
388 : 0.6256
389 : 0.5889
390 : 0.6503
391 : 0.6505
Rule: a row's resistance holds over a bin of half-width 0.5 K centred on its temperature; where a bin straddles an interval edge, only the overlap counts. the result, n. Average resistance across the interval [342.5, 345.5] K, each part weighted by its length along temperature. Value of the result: 1.85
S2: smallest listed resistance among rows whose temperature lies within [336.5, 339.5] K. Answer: 1.724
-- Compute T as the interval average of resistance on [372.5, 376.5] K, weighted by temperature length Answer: 1.07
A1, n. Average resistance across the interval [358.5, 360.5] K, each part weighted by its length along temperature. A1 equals 1.81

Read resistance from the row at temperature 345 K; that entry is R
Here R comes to 1.926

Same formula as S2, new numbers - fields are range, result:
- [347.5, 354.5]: 1.673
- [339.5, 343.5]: 1.763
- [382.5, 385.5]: 0.6848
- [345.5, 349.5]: 1.783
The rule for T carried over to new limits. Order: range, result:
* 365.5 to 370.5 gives 1.44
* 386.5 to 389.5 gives 0.629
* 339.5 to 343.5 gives 1.88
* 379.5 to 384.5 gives 0.757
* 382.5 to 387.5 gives 0.689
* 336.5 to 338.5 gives 1.79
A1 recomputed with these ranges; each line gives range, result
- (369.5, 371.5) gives 1.36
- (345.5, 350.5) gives 1.81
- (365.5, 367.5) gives 1.53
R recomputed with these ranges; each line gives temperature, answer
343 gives 1.852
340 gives 1.763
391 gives 0.6505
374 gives 1.06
